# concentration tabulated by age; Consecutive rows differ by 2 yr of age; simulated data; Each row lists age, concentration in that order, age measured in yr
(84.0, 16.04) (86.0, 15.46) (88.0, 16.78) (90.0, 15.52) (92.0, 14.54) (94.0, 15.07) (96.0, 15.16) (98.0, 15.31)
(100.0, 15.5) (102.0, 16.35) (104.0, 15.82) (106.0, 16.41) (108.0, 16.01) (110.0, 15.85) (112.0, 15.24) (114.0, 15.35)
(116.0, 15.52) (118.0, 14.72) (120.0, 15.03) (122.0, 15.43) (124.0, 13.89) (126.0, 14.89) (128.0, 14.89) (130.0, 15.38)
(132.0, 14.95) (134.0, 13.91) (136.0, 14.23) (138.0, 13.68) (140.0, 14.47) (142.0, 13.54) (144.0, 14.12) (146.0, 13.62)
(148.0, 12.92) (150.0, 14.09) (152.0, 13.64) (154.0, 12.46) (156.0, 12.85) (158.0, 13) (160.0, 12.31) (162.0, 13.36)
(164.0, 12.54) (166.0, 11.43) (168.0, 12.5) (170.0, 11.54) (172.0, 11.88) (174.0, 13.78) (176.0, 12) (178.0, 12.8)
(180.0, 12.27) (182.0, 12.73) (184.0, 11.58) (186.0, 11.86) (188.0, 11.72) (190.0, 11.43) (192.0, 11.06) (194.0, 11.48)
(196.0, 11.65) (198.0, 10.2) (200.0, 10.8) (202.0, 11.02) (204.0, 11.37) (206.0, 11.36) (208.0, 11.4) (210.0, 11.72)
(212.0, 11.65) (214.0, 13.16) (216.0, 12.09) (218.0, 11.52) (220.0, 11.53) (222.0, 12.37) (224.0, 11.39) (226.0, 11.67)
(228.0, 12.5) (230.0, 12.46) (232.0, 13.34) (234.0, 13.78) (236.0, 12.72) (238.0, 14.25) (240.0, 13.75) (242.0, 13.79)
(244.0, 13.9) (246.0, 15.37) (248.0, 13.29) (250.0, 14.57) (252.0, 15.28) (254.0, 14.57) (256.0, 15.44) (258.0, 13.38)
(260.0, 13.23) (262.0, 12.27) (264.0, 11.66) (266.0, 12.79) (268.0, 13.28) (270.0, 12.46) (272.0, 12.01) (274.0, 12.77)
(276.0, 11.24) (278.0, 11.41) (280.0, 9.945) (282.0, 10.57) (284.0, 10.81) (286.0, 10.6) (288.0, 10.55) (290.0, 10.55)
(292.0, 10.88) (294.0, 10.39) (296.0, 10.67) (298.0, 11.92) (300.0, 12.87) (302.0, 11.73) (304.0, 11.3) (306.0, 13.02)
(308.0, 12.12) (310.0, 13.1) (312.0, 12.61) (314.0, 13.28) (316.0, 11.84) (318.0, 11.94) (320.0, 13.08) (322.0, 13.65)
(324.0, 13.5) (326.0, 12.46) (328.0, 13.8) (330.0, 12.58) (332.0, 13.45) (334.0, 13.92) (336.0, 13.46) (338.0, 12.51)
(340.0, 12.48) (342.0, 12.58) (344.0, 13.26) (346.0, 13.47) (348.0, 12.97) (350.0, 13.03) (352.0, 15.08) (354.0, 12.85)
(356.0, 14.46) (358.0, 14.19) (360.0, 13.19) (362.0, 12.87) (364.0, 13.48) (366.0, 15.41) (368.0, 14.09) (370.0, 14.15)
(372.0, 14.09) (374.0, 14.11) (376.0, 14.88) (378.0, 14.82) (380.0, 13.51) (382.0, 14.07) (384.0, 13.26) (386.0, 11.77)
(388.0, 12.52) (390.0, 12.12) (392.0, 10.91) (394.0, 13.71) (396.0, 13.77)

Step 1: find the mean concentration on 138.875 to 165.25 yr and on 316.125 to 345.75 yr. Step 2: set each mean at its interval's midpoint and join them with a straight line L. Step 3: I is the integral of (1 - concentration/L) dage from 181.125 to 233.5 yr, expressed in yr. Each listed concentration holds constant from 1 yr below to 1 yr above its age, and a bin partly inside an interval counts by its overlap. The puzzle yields 5.8 yr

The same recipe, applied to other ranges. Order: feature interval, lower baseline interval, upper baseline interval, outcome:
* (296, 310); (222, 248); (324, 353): 1.17 yr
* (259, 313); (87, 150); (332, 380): 8.98 yr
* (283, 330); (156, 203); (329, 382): 4.12 yr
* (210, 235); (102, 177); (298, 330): 2.06 yr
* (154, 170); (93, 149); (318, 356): 2.29 yr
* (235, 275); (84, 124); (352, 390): 2.69 yr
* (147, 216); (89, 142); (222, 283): 9.64 yr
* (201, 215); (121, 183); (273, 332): 1.28 yr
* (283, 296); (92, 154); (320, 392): 3.00 yr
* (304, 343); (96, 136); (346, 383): 3.55 yr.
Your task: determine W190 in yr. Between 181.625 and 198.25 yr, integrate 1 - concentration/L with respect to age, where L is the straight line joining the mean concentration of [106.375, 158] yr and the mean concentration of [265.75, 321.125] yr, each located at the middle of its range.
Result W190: 2.39 yr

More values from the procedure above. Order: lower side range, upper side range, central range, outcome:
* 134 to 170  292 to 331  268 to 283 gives 1.14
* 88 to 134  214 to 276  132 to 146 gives 0.77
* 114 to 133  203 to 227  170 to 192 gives 1.43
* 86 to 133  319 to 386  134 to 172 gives 4.90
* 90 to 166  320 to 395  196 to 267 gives 6.44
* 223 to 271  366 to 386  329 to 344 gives 0.90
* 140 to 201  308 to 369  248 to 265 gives -1.22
